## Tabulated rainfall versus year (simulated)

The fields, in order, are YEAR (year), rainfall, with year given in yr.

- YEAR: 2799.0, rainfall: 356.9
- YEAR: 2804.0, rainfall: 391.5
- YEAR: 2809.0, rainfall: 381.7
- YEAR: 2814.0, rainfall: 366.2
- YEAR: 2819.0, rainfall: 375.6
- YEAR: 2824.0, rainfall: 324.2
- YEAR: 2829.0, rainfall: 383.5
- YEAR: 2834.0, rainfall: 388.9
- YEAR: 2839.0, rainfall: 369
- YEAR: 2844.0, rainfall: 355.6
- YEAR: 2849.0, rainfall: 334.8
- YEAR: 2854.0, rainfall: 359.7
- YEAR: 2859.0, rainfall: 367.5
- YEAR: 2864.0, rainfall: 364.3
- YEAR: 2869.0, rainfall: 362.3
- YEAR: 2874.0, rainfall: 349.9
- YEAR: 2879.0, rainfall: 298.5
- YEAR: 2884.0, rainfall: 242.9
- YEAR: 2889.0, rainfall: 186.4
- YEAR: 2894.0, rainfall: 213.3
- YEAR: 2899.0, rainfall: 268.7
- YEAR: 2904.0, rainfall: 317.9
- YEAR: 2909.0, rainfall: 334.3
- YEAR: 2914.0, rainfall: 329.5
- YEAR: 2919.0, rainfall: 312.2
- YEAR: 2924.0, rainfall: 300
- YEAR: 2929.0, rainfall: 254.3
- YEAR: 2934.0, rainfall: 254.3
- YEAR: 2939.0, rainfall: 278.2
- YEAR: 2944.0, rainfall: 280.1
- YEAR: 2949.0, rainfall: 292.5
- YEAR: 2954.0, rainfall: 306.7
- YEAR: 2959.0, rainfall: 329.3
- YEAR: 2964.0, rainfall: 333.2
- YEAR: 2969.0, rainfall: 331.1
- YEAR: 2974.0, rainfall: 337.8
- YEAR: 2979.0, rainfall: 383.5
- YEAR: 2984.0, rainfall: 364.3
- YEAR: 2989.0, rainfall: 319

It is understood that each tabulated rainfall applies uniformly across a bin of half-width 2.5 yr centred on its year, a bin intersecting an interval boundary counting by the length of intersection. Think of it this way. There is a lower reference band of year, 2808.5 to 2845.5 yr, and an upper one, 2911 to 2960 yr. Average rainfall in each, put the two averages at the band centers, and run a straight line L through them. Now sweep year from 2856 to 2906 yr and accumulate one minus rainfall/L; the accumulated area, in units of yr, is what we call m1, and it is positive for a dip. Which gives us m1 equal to 5.14 yr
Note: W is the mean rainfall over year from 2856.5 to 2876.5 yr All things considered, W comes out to 361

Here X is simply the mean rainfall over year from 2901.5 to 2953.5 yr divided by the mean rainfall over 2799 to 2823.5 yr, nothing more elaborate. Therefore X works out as 0.8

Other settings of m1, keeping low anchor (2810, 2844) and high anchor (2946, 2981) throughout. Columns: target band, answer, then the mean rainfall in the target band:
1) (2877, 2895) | 5.9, 235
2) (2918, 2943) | 4.5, 278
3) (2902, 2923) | 1.3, 322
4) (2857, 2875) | -0.3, 362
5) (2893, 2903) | 2.6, 257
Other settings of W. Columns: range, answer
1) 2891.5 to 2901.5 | 241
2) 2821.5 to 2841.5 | 366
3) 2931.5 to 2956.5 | 282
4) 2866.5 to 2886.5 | 313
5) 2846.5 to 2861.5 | 354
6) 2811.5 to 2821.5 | 371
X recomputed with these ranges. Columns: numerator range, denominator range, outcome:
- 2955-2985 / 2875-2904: 1.35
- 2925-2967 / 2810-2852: 0.80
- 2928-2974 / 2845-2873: 0.84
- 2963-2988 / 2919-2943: 1.26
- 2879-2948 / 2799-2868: 0.75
